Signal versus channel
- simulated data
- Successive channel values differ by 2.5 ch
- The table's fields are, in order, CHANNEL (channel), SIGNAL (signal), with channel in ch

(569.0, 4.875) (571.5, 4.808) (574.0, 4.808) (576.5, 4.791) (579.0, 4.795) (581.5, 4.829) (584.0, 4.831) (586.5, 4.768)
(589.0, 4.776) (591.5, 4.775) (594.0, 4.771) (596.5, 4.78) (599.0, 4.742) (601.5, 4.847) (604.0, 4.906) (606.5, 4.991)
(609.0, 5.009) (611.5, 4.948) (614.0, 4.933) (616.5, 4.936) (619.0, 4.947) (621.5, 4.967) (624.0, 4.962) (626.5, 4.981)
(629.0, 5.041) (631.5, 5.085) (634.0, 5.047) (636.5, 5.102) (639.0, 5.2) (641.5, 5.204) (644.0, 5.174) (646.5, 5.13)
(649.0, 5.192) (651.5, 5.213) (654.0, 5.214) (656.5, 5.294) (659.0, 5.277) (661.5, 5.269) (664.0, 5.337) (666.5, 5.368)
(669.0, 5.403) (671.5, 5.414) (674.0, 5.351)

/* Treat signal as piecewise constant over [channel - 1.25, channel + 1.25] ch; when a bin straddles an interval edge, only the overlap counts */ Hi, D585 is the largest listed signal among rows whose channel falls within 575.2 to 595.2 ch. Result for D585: 4.831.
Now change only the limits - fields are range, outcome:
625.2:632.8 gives 5.085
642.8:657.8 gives 5.294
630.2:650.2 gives 5.204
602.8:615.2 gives 5.009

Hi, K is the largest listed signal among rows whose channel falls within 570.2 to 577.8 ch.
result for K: 4.808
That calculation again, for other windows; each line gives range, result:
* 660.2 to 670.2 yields 5.403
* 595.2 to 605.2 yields 4.906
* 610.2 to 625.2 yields 4.967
